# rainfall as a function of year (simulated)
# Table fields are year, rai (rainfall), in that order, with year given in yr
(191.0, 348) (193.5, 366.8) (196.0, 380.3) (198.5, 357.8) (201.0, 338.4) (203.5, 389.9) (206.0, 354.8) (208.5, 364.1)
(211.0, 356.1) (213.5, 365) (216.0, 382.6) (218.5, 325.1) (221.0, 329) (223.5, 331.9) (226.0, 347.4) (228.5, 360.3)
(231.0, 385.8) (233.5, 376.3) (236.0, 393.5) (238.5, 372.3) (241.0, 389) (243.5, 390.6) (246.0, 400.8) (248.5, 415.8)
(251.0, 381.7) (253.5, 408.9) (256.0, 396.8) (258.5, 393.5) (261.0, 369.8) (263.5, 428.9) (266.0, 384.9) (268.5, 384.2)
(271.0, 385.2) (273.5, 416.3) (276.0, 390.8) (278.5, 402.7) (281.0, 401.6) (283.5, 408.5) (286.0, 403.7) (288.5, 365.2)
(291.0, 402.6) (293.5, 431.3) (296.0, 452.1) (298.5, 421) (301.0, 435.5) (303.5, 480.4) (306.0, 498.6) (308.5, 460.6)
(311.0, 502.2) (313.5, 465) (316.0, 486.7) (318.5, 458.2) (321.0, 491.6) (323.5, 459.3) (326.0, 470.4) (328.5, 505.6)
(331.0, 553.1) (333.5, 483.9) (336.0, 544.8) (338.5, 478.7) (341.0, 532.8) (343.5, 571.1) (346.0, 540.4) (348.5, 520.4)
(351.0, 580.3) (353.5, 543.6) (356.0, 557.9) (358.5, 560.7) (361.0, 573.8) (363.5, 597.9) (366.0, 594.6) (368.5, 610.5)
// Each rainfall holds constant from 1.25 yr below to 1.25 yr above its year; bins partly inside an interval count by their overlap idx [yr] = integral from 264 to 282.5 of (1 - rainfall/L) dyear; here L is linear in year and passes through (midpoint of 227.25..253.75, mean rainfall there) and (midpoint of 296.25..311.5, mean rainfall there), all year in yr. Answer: 1.31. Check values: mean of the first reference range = 388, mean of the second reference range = 464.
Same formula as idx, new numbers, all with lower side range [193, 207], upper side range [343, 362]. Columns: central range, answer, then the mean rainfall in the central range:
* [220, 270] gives 4.6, 382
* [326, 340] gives 0.6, 510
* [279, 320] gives 4.0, 442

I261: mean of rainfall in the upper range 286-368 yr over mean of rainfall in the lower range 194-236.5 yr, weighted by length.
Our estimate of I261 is 1.39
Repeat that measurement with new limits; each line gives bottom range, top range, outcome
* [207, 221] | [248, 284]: 1.12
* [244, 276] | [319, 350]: 1.29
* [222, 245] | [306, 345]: 1.34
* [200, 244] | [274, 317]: 1.20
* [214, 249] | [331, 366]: 1.48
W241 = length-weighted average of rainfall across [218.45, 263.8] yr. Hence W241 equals 379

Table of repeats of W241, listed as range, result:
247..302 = 404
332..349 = 525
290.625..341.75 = 478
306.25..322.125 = 479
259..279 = 395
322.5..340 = 500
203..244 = 365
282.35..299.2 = 412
